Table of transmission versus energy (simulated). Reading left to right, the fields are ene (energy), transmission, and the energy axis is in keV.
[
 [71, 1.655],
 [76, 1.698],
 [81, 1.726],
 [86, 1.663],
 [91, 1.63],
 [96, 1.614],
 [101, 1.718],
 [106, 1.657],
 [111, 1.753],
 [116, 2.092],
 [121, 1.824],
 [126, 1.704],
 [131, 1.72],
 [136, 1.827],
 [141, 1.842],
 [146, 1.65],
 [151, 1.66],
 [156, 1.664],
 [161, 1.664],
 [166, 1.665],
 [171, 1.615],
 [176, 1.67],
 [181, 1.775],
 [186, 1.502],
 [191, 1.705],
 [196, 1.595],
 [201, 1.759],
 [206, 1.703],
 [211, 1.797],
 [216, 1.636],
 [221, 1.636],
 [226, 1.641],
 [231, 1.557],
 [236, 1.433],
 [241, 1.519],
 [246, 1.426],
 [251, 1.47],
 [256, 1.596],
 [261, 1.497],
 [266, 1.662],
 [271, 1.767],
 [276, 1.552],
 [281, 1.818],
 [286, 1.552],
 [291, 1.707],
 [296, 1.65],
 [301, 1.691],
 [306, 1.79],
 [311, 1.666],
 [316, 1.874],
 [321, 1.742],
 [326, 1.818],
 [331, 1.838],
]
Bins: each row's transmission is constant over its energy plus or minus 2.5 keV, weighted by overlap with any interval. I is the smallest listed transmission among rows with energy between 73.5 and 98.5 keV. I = 1.614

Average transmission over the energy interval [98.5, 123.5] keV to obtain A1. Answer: 1.81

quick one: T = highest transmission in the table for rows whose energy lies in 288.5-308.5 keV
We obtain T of 1.79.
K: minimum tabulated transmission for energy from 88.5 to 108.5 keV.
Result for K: 1.614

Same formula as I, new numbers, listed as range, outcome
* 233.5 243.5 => 1.433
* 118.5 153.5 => 1.65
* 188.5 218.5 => 1.595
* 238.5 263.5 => 1.426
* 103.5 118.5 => 1.657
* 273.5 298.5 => 1.552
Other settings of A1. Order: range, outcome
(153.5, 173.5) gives 1.65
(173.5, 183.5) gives 1.72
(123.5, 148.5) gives 1.75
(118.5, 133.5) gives 1.75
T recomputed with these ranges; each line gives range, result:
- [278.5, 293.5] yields 1.818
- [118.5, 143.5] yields 1.842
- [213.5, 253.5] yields 1.641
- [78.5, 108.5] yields 1.726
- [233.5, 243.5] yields 1.519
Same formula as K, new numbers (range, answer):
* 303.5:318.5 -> 1.666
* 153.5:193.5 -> 1.502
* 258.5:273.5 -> 1.497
